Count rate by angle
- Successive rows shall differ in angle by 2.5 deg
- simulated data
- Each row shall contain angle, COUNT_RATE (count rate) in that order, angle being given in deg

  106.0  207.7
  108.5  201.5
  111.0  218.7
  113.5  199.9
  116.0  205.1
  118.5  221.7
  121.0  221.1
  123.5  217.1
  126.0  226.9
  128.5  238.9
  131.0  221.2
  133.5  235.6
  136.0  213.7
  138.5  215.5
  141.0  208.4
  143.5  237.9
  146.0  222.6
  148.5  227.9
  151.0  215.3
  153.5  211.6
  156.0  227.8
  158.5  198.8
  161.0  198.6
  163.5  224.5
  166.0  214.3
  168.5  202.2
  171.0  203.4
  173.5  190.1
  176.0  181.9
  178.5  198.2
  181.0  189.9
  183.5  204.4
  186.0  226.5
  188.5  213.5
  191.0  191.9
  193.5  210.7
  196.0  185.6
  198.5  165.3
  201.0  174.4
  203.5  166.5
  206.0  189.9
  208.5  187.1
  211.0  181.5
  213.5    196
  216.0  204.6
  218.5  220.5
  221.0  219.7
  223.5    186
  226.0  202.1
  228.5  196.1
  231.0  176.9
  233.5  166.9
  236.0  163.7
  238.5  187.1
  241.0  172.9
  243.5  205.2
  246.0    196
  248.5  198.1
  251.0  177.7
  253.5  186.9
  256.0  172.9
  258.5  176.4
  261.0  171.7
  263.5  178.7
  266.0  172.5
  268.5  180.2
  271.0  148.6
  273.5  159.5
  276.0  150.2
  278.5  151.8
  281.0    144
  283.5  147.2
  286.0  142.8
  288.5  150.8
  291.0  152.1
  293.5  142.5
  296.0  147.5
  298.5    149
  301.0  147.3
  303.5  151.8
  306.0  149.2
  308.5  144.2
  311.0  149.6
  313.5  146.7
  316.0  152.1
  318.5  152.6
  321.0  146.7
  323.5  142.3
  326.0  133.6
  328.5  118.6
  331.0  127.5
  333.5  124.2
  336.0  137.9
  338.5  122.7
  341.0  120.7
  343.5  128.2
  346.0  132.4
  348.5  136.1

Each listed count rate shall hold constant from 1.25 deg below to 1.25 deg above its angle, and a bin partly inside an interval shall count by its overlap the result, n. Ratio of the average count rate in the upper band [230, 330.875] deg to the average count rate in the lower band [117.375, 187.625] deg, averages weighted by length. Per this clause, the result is 0.75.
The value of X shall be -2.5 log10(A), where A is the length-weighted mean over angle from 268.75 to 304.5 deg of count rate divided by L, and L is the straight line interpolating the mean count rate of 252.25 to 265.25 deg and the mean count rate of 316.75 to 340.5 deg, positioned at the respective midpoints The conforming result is 0.07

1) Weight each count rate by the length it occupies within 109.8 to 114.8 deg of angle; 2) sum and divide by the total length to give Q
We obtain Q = 209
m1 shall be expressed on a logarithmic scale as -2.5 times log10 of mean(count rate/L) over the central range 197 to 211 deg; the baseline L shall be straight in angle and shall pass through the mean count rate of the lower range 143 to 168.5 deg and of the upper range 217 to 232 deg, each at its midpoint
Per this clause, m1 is 0.16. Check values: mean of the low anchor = 217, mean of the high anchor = 201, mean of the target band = 177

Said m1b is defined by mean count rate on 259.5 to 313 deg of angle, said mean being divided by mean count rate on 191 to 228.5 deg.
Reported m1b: 0.8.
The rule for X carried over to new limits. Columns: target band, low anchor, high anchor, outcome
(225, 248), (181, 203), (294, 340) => -0.06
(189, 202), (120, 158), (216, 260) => 0.09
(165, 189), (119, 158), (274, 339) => 0.01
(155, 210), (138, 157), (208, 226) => 0.07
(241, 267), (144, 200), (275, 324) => -0.09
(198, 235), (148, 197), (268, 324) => -0.02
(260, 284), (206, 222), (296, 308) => 0.04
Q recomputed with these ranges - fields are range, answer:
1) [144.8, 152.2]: 222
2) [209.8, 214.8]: 189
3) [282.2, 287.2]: 145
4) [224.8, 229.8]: 199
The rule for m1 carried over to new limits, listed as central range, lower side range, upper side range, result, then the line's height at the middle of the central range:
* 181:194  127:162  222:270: -0.02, 204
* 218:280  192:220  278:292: -0.08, 167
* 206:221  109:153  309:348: -0.08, 185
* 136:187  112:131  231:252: -0.02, 207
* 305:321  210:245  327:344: -0.07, 139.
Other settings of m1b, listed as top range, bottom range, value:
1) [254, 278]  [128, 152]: 0.75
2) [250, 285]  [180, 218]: 0.86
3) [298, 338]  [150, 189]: 0.69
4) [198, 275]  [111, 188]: 0.86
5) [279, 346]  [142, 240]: 0.71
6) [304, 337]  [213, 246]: 0.73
